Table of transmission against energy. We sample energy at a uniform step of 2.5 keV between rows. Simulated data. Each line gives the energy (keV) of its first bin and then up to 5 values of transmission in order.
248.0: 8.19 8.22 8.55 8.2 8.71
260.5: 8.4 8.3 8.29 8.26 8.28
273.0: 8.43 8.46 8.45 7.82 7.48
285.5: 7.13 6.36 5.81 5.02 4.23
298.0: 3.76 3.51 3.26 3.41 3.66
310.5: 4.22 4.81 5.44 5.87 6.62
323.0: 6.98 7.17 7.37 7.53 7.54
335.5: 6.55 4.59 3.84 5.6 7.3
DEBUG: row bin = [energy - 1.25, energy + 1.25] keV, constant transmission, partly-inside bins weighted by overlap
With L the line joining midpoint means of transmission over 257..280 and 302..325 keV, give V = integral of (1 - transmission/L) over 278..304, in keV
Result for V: 4.6 keV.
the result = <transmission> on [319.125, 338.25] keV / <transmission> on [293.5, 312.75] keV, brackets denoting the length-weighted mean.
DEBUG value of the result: 1.80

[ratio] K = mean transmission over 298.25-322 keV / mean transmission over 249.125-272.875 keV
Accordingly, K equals 0.5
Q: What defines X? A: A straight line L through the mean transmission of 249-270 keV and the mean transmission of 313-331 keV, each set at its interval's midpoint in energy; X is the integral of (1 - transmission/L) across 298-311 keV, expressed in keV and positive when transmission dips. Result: 6.4 keV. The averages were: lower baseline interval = 8.36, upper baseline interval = 6.55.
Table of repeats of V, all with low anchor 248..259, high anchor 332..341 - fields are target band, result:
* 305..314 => 3.5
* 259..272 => -0.5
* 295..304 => 4.2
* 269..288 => -0.8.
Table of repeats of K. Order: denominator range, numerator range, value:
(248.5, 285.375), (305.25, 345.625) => 0.71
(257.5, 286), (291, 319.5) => 0.53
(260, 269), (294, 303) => 0.46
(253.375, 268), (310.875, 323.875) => 0.69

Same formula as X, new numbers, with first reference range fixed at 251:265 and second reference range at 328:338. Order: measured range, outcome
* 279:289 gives 0.8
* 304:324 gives 6.0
